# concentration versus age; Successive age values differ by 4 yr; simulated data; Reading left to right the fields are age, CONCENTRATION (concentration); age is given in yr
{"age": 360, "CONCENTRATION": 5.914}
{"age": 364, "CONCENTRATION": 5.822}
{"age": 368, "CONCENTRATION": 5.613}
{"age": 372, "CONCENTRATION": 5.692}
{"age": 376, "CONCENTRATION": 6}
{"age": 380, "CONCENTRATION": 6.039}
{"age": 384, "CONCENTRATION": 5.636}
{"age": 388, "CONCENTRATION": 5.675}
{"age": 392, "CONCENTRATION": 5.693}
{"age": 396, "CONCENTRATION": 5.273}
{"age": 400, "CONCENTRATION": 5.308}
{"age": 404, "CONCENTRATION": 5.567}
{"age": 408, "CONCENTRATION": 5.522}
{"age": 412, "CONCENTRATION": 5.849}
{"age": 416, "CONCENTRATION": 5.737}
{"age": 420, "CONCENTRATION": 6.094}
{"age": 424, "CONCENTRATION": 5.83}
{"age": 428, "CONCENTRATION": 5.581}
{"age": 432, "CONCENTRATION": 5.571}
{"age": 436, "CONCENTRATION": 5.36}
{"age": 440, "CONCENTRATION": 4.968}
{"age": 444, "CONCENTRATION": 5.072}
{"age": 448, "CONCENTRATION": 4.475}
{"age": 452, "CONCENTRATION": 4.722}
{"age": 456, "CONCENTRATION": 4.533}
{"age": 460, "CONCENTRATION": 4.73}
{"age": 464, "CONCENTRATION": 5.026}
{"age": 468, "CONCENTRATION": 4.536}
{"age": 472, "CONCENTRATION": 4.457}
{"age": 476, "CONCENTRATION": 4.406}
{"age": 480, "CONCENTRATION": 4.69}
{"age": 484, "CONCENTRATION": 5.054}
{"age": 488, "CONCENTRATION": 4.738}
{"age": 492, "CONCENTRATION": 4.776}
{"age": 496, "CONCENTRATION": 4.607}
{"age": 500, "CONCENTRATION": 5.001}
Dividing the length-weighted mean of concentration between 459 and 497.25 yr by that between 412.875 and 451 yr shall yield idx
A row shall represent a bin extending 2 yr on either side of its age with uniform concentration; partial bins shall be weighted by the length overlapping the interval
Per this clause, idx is 0.87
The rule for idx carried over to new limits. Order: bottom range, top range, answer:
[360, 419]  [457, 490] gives 0.83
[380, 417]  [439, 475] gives 0.84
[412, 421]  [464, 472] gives 0.79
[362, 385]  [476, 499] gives 0.82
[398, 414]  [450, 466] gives 0.85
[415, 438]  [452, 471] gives 0.82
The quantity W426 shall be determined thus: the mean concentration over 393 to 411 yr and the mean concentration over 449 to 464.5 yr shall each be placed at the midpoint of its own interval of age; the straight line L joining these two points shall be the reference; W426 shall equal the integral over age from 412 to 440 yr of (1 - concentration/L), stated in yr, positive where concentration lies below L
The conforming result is -2.9 yr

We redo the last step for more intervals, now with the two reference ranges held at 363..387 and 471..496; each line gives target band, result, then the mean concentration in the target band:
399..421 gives -1.0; 5.68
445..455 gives 0.8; 4.64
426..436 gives -0.6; 5.53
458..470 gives 0.3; 4.76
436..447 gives 0.2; 5.03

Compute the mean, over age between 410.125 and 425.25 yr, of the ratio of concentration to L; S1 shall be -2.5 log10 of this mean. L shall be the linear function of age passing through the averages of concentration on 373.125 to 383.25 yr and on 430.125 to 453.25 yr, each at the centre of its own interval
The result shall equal -0.10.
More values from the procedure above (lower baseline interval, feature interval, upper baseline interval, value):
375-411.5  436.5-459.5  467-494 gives 0.05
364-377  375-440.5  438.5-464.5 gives -0.07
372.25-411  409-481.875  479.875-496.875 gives 0.02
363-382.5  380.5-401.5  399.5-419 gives 0.03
